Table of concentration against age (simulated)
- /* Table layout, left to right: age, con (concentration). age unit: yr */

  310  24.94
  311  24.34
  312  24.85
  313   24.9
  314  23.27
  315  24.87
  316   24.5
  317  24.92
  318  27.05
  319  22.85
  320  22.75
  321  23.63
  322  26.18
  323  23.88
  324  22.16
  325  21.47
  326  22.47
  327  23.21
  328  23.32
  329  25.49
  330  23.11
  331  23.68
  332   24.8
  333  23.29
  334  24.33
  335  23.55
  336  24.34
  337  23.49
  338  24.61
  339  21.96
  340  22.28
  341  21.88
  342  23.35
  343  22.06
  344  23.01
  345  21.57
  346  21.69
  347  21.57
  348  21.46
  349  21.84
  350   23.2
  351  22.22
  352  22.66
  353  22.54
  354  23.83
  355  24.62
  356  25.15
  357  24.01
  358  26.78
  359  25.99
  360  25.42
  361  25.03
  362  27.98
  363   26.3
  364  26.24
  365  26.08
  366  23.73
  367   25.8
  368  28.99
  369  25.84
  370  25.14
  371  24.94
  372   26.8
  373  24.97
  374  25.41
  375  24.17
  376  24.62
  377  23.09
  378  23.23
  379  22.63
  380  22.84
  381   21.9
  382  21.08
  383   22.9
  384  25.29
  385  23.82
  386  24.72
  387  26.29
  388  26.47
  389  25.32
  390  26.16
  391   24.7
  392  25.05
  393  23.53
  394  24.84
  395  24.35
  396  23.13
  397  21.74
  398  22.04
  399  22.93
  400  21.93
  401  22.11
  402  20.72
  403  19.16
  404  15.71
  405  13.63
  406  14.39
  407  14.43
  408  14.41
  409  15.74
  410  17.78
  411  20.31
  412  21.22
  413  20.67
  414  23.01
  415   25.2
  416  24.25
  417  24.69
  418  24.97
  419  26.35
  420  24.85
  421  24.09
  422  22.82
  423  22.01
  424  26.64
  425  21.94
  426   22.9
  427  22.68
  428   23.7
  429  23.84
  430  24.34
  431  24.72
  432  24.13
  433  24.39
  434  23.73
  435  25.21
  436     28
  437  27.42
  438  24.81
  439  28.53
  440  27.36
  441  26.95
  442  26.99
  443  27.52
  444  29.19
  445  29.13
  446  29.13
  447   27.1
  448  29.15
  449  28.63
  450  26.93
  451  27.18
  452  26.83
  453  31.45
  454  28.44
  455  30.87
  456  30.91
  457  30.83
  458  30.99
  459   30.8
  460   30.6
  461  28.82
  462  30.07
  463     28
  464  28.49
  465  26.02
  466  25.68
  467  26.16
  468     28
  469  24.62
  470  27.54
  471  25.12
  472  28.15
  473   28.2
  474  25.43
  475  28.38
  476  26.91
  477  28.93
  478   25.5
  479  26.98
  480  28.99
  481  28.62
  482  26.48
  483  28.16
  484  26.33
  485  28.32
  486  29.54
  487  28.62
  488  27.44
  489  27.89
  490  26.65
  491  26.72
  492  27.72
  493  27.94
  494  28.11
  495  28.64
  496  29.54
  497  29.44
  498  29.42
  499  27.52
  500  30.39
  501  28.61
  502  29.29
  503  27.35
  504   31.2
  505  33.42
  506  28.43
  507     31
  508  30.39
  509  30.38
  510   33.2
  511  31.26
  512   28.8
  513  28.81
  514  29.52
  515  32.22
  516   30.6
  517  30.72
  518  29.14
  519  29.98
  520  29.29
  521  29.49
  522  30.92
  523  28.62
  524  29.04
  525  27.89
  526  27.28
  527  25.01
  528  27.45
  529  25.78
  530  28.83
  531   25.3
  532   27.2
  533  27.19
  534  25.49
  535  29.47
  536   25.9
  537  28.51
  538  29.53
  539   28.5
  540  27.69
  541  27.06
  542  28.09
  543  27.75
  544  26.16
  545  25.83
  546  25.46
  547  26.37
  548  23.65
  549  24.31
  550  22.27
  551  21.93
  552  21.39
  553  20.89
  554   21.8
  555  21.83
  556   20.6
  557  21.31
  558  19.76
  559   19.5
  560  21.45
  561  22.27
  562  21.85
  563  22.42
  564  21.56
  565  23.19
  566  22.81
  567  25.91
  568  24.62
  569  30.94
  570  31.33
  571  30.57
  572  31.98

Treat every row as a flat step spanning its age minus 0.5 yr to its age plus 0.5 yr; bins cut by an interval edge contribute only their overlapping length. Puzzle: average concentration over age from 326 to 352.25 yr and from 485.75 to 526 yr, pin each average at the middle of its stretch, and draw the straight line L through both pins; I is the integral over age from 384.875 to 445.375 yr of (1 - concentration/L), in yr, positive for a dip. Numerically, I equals 6.0 yr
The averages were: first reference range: 23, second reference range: 29.4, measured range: 23.3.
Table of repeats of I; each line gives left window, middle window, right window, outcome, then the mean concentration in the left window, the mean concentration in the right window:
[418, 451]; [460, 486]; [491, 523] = 0.37 yr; 25.8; 29.7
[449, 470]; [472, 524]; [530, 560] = -4.00 yr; 28.6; 24.9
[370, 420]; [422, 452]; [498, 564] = -2.63 yr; 22.5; 26.9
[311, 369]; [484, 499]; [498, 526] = 0.49 yr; 24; 29.9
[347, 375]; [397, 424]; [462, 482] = 5.25 yr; 24.9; 27.2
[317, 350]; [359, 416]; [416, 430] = 1.61 yr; 23.2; 24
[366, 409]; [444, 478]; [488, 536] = -2.45 yr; 22.8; 28.9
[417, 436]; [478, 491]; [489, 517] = 0.23 yr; 24.2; 29.5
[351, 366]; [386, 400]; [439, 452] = 1.01 yr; 25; 27.9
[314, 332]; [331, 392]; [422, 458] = 1.54 yr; 23.9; 26.7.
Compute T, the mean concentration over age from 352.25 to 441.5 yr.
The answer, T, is 23.6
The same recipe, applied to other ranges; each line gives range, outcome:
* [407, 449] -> 24.4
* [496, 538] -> 29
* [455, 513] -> 28.6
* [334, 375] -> 24.2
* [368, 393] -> 24.5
